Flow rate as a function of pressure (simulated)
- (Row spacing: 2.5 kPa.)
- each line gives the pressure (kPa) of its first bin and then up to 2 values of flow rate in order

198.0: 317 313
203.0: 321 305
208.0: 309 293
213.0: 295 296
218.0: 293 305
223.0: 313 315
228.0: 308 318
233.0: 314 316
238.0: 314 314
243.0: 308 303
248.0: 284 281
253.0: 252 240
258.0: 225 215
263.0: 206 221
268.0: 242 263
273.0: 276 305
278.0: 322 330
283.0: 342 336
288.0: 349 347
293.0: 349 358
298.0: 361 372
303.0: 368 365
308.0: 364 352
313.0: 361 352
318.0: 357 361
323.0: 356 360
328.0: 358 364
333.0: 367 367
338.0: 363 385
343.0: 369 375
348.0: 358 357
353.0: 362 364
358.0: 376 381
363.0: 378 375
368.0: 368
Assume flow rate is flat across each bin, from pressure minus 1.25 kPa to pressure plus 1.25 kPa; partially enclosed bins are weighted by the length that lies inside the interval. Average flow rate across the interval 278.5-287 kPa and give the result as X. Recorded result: 335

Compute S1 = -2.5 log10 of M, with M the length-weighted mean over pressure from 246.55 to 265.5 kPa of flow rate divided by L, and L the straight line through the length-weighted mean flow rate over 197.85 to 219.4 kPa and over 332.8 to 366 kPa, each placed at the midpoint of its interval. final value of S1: 0.32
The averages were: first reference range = 304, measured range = 242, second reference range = 370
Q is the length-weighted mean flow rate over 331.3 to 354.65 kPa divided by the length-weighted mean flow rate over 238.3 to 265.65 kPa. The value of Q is 1.4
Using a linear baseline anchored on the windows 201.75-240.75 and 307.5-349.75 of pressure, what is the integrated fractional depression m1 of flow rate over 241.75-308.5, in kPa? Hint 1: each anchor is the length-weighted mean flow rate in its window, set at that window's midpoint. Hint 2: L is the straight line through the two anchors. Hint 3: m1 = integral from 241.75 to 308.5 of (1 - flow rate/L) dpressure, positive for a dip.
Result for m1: 6.8 kPa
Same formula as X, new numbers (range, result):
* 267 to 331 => 341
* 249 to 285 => 267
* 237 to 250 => 303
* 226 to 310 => 306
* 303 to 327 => 359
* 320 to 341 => 364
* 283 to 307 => 355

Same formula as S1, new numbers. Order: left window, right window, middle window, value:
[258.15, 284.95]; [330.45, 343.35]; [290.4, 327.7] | -0.10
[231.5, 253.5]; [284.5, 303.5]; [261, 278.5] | 0.27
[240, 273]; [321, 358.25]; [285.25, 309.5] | -0.15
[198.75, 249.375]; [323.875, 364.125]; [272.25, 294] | 0.02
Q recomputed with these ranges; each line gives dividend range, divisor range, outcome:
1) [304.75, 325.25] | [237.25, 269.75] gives 1.37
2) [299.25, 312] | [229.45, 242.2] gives 1.16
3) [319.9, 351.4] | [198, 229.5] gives 1.19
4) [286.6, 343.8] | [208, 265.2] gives 1.26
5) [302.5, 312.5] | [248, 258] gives 1.41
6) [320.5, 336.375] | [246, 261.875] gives 1.44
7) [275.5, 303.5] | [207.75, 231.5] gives 1.14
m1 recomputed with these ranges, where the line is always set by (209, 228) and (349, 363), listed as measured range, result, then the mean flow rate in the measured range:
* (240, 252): 0.7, 296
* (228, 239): -0.2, 315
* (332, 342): -0.3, 371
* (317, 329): -0.2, 358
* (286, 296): -0.4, 349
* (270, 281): 1.0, 300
